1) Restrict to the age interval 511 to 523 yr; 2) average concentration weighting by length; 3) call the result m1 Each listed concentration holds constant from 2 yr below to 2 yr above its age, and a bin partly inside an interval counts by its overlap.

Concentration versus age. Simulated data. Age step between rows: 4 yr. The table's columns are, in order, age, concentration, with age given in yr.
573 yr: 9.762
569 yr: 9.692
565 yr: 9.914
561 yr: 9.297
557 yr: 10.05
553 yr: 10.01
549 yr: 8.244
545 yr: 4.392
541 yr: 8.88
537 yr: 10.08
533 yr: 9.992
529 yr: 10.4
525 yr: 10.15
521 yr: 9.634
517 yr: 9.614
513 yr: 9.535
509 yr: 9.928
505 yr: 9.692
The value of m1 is 9.59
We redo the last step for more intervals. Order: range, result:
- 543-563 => 8.4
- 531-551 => 8.32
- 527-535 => 10.2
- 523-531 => 10.3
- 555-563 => 9.67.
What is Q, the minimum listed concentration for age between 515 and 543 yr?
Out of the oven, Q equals 8.88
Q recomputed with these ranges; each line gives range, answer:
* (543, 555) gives 4.392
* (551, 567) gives 9.297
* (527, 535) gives 9.992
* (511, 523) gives 9.535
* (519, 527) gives 9.634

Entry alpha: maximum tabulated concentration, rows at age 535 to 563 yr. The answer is 10.08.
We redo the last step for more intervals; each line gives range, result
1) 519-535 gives 10.4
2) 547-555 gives 10.01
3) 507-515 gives 9.928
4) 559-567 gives 9.914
